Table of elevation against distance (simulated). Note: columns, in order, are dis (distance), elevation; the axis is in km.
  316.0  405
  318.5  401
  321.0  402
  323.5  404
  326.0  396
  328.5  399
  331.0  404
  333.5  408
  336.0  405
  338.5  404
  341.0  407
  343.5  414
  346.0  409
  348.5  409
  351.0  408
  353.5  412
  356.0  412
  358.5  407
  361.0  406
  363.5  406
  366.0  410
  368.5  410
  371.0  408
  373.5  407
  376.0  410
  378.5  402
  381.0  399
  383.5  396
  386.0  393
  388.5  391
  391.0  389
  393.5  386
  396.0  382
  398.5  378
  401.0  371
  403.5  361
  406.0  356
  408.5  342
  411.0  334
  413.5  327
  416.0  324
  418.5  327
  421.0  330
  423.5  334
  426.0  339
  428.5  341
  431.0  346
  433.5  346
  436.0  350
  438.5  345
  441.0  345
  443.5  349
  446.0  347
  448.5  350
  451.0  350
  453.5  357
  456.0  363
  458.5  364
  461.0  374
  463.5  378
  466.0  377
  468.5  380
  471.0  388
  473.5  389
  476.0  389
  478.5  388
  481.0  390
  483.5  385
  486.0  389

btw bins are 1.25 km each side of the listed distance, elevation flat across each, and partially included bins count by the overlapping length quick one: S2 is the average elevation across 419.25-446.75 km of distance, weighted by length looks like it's 343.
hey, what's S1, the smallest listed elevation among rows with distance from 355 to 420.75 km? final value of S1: 324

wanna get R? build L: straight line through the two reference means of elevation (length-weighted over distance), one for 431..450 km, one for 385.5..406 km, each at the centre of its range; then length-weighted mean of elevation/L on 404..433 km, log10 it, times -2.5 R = 0.080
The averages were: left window 379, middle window 337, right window 347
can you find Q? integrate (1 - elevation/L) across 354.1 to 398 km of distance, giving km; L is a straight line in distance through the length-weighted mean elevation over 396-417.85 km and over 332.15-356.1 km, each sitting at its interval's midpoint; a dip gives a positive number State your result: -2.5 km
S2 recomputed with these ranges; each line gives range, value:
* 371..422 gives 371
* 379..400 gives 389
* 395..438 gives 346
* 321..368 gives 407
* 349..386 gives 406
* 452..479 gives 376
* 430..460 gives 351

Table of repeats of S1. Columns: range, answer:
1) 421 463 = 330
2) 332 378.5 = 402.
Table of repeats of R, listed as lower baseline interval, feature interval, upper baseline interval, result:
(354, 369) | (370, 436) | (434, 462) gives 0.05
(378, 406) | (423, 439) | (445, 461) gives 0.07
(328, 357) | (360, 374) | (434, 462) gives -0.03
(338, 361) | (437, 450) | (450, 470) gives 0.08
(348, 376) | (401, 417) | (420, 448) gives 0.07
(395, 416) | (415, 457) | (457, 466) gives 0.06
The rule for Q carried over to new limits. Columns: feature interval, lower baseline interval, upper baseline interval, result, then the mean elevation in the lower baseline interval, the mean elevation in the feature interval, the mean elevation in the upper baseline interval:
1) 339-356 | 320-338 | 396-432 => -0.9 km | 403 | 410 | 345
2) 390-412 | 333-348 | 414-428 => -1.0 km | 408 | 367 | 331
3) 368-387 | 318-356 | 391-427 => -1.4 km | 406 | 403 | 351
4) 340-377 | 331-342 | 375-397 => -0.8 km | 406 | 409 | 394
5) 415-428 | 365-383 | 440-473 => 1.7 km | 406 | 332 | 364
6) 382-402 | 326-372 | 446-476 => 0.3 km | 407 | 386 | 370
